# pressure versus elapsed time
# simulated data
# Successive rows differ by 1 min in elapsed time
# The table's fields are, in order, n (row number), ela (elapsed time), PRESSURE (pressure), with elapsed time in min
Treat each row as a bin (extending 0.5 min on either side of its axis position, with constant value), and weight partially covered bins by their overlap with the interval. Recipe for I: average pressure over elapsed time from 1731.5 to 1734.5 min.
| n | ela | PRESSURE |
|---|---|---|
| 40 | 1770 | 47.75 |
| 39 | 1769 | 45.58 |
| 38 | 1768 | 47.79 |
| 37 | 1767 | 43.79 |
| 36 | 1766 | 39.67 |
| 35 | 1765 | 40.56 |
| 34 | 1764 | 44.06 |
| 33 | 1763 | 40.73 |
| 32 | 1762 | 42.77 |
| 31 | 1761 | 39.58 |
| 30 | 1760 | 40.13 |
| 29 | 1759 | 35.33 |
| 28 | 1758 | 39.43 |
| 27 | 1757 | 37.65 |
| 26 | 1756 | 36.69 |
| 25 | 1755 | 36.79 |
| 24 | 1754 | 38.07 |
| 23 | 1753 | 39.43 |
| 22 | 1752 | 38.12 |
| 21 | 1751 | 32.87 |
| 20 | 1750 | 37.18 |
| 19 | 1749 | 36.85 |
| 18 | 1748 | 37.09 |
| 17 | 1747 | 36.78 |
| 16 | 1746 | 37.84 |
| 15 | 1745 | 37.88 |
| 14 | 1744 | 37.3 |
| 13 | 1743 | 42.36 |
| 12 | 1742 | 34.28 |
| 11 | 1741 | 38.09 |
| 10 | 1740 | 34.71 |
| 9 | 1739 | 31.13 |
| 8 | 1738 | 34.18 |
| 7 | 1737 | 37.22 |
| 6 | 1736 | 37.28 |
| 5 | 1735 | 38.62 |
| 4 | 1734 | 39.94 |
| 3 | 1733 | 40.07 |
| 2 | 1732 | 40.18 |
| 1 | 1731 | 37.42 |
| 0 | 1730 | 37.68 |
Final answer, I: 40.1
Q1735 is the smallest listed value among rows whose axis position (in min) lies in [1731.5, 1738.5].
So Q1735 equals 34.18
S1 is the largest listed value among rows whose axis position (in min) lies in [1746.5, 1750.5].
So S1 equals 37.18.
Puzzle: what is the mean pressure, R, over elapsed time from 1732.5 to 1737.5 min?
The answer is 38.6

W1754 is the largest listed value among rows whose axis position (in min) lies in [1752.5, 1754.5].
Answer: 39.43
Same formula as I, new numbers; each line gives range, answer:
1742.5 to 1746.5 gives 38.8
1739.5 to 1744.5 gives 37.3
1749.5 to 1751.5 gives 35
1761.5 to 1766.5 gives 41.6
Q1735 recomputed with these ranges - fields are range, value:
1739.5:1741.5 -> 34.71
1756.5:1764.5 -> 35.33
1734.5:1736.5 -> 37.28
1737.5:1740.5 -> 31.13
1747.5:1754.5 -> 32.87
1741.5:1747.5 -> 34.28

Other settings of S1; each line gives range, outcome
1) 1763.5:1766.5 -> 44.06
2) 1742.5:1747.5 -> 42.36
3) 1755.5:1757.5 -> 37.65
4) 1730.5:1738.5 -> 40.18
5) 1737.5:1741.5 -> 38.09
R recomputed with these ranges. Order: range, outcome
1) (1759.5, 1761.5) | 39.9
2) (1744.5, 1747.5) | 37.5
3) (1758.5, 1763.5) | 39.7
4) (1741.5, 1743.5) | 38.3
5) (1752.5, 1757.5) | 37.7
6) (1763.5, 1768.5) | 43.2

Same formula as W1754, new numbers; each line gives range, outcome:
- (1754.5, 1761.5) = 40.13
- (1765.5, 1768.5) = 47.79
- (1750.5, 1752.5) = 38.12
